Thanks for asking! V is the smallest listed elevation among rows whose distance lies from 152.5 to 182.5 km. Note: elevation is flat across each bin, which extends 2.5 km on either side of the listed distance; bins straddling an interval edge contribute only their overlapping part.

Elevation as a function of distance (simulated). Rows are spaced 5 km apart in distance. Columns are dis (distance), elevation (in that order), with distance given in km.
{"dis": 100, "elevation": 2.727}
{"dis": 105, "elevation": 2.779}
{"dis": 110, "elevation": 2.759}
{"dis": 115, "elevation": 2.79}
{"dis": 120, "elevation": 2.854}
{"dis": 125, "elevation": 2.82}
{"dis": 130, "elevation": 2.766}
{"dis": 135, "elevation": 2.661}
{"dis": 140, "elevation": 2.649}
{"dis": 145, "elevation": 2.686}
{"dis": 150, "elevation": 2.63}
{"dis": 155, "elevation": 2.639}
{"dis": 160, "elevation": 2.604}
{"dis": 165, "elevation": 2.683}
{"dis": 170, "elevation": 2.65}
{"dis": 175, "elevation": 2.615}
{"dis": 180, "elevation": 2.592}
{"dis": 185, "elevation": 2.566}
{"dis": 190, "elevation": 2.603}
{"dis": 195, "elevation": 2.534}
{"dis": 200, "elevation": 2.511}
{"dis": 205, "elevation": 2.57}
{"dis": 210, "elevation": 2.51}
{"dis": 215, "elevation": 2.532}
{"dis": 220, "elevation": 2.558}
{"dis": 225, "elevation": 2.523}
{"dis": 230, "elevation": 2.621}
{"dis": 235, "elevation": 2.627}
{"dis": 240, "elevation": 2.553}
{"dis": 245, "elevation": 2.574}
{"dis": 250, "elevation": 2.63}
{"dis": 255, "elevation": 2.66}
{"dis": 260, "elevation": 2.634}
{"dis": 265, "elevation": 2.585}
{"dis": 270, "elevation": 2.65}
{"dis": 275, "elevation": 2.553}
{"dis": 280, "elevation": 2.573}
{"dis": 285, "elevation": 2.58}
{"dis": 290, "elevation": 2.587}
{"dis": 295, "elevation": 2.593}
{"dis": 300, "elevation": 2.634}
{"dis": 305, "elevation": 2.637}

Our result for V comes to 2.592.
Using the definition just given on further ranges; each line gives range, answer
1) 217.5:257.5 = 2.523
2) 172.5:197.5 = 2.534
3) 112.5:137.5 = 2.661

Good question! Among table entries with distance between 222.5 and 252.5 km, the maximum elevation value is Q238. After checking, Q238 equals 2.63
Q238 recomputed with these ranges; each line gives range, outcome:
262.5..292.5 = 2.65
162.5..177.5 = 2.683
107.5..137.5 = 2.854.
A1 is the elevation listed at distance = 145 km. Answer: 2.686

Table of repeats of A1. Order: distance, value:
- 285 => 2.58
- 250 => 2.63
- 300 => 2.634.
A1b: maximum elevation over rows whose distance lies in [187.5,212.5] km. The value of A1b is 2.603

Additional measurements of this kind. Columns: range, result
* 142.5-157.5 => 2.686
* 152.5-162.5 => 2.639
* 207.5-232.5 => 2.621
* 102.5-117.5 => 2.79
